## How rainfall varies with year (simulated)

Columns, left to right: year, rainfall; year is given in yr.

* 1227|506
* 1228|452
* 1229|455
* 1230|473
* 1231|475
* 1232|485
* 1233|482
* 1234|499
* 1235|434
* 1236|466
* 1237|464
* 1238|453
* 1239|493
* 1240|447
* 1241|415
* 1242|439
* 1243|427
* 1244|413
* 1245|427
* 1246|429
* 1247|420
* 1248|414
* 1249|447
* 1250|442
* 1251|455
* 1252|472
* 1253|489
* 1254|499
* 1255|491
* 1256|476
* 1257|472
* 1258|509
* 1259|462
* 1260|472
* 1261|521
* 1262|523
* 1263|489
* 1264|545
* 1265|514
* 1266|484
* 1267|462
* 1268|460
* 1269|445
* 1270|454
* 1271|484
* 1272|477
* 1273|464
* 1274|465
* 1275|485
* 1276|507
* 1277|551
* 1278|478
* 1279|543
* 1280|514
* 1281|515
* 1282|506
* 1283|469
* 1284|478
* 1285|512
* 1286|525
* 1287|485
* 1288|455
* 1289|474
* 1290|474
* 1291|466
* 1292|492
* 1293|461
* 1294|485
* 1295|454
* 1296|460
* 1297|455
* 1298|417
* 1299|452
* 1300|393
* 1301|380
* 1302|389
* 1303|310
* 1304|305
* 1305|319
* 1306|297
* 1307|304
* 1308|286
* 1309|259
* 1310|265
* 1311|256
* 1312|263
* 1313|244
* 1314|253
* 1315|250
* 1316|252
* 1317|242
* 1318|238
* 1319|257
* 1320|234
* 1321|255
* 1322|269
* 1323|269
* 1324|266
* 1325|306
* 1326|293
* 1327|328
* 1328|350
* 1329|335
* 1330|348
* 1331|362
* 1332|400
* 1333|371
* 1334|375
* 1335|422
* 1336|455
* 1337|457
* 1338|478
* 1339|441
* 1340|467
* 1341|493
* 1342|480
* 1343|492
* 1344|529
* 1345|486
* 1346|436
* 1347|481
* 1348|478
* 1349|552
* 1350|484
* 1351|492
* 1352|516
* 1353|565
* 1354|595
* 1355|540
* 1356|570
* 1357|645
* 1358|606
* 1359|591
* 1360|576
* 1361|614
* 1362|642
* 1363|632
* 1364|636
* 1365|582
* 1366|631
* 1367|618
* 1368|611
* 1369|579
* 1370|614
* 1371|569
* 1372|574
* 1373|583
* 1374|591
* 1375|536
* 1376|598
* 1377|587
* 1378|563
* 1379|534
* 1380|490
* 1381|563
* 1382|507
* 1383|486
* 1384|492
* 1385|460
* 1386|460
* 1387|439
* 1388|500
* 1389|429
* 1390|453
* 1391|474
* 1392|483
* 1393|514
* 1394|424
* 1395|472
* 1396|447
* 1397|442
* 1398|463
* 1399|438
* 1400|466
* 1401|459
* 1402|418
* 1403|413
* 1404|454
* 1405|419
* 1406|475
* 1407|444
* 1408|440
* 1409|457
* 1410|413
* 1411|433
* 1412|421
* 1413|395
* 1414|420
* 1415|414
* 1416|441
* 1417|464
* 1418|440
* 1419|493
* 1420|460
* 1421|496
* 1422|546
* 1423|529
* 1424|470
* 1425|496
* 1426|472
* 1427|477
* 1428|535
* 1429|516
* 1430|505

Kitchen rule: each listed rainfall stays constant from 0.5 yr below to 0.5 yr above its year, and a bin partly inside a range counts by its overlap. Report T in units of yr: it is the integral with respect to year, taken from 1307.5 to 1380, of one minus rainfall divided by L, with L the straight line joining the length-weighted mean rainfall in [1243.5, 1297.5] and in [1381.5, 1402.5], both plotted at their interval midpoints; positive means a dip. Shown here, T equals 2.7 yr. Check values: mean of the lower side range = 478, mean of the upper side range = 463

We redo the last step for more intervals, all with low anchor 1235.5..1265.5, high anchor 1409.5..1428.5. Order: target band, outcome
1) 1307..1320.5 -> 6.1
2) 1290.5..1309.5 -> 3.1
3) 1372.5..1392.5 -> -2.0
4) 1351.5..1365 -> -3.8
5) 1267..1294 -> -1.2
